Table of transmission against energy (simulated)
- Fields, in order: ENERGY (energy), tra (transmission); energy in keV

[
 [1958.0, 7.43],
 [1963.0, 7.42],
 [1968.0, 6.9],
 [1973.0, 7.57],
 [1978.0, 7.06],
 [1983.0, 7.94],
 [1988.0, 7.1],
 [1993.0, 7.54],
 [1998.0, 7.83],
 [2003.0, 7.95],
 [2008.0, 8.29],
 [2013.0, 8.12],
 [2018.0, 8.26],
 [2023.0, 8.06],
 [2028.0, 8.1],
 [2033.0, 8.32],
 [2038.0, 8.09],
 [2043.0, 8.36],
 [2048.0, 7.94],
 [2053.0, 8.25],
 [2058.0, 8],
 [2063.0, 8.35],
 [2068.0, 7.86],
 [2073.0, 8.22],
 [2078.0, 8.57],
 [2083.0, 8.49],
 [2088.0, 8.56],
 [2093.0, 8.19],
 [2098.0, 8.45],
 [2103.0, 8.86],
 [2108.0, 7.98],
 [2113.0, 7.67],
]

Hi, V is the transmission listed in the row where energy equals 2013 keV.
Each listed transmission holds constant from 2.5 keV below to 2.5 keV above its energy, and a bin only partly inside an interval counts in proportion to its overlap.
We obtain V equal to 8.12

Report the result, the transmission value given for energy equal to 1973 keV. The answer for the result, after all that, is 7.57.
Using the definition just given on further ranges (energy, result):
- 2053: 8.25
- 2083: 8.49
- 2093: 8.19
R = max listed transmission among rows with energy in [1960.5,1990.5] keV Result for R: 7.94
